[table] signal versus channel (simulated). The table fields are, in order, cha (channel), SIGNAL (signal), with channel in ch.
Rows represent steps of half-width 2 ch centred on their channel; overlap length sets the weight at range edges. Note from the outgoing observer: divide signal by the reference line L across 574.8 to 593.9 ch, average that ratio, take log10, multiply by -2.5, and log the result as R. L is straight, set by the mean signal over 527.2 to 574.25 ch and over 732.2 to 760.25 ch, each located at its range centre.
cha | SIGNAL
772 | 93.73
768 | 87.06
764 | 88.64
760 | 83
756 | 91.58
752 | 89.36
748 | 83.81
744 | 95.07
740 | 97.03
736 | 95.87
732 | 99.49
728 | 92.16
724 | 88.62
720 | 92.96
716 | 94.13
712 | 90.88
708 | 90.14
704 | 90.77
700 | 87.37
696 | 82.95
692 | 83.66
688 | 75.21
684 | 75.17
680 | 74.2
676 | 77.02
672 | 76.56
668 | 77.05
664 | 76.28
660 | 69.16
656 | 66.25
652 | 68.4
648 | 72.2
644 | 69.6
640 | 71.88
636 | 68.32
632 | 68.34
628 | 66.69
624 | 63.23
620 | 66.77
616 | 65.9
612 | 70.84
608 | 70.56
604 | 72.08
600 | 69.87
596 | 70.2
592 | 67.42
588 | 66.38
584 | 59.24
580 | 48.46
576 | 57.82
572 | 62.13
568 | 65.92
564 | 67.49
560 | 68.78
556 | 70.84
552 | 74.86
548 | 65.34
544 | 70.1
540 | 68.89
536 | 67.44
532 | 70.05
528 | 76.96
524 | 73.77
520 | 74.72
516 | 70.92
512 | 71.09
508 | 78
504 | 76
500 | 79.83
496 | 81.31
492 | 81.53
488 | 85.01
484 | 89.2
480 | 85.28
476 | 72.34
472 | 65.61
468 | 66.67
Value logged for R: 0.21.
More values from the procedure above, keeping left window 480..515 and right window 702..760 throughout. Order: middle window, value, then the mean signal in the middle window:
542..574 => 0.22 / 68.2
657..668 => 0.21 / 72.9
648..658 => 0.28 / 68.3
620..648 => 0.27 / 68.2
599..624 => 0.24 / 68.8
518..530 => 0.09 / 75.1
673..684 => 0.18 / 75.6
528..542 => 0.17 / 70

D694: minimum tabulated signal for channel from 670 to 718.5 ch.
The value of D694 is 74.2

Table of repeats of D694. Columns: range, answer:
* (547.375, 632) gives 48.46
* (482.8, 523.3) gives 70.92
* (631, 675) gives 66.25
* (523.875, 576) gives 57.82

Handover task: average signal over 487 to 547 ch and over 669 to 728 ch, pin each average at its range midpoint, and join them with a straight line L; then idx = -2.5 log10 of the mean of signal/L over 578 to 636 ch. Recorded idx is 0.20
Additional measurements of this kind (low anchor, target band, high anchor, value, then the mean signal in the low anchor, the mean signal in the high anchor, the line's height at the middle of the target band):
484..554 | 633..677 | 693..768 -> 0.18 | 74.9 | 90.6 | 85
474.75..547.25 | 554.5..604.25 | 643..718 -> 0.19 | 76.1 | 78.9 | 77.2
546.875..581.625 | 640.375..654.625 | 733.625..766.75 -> 0.09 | 64.8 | 90.6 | 76.3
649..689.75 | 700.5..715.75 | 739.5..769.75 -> -0.13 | 73.5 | 89.1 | 80.6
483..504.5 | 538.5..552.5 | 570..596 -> 0.01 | 82.2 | 61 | 69.9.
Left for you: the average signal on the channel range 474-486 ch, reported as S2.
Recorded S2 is 82.3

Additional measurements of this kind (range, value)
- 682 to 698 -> 79.2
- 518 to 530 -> 75.1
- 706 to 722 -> 92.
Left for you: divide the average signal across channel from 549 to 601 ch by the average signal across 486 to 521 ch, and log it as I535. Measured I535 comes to 0.84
